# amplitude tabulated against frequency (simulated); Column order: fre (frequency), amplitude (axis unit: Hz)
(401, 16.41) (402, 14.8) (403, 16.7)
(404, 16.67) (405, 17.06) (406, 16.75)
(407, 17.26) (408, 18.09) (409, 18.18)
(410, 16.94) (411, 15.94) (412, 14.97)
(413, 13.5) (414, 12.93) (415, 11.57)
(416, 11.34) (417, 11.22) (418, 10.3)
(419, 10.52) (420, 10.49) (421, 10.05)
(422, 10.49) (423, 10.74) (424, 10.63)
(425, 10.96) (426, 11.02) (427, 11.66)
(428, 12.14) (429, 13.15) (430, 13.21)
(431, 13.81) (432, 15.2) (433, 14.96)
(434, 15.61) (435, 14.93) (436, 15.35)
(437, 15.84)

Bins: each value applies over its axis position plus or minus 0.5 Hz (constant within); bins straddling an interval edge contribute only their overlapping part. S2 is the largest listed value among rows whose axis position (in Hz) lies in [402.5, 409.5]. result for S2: 18.18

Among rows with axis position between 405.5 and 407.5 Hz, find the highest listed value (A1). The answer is 17.26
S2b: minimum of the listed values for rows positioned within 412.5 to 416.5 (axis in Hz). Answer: 11.34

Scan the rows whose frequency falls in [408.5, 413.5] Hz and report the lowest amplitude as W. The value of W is 13.5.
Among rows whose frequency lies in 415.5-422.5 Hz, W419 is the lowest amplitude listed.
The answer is 10.05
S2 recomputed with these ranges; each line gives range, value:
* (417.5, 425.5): 10.96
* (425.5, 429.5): 13.15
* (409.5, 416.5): 16.94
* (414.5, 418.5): 11.57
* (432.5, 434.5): 15.61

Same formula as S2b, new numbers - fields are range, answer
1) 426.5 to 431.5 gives 11.66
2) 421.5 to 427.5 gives 10.49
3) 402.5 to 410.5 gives 16.67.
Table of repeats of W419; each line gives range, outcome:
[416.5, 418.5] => 10.3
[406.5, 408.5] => 17.26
